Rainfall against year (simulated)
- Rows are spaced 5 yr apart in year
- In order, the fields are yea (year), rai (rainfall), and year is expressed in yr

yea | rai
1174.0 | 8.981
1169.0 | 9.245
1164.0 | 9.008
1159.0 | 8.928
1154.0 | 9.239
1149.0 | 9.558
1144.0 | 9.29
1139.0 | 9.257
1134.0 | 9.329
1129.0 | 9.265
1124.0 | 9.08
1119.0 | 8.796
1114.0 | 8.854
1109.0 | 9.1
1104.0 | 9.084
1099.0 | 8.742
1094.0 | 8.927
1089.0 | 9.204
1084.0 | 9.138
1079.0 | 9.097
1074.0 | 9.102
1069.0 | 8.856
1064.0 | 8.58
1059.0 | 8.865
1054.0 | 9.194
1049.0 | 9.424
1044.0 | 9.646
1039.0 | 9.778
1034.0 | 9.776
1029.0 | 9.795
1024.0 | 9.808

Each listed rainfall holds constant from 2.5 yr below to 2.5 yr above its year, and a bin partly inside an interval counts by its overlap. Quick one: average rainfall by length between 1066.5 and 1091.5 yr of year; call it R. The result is 9.08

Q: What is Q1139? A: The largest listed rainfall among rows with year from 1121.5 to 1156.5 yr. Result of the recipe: 9.558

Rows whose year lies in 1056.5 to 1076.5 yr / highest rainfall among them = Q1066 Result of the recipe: 9.102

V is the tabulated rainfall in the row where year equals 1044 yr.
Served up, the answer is 9.646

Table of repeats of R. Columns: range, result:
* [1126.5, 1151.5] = 9.34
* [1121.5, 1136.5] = 9.22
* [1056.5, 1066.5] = 8.72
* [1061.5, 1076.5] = 8.85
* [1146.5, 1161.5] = 9.24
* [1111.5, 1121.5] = 8.82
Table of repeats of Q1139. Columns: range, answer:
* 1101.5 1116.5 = 9.1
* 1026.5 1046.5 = 9.795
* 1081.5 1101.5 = 9.204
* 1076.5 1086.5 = 9.138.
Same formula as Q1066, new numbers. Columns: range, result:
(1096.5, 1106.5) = 9.084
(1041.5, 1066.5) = 9.646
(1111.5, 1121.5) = 8.854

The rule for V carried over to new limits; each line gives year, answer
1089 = 9.204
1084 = 9.138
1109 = 9.1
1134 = 9.329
